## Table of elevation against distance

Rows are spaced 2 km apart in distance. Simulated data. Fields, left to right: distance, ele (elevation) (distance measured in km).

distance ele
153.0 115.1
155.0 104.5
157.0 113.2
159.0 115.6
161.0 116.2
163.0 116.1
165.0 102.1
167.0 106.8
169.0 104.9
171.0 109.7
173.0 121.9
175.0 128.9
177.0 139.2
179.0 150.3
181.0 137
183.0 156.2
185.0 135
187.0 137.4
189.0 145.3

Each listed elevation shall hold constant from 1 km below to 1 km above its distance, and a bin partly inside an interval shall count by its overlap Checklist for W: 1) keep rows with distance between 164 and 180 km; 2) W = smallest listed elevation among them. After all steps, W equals 102.1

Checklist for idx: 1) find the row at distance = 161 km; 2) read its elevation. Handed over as 116.2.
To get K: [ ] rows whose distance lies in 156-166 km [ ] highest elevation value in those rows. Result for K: 116.2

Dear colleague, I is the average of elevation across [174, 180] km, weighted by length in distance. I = 139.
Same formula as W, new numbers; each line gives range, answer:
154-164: 104.5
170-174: 109.7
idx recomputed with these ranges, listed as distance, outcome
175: 128.9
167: 106.8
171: 109.7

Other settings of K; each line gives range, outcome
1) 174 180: 150.3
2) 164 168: 106.8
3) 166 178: 139.2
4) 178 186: 156.2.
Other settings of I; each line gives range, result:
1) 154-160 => 111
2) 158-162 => 116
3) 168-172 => 107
